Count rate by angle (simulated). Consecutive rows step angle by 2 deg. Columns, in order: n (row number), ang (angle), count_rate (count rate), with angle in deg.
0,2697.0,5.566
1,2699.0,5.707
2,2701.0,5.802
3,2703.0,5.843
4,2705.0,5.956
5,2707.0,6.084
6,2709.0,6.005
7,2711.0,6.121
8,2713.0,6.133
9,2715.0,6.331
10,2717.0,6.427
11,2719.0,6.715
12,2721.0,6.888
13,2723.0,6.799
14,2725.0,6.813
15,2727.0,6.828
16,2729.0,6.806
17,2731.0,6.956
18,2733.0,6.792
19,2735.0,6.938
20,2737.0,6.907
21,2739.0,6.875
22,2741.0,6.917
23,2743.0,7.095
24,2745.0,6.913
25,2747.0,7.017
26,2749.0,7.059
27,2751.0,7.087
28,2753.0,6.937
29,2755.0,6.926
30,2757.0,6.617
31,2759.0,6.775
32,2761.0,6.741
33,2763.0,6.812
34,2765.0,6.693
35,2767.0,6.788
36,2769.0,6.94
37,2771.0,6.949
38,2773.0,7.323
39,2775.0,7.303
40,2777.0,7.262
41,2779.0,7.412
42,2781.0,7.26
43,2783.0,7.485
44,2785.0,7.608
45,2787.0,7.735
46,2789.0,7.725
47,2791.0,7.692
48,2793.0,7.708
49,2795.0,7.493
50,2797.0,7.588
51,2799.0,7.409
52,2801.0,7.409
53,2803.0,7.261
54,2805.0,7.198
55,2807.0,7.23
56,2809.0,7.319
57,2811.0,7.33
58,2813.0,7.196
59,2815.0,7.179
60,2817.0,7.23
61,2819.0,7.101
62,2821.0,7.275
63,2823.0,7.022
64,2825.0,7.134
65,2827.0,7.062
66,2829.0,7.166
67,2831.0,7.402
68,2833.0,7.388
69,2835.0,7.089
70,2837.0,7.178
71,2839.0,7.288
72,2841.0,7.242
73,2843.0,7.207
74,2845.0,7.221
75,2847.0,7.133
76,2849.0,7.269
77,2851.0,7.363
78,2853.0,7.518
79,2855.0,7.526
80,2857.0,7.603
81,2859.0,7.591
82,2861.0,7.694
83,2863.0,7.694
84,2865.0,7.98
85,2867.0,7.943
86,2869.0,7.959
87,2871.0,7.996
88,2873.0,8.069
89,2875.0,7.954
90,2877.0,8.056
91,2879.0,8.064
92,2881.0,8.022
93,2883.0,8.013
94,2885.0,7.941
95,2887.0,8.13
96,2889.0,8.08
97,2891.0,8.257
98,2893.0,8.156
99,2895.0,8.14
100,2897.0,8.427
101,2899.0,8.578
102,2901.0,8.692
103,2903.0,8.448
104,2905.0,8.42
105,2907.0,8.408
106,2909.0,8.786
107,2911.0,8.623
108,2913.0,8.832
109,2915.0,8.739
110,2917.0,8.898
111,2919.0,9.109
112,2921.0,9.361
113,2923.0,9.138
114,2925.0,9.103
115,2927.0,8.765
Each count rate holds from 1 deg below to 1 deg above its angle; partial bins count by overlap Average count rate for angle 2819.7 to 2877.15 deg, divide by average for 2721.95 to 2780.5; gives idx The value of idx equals 1.08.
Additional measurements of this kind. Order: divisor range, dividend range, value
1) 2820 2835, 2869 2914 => 1.15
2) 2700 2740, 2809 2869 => 1.13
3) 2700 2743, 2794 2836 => 1.11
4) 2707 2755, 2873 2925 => 1.25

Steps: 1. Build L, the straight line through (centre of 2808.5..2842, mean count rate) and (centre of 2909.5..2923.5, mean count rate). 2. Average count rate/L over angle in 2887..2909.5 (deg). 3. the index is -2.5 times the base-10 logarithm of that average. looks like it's 0.03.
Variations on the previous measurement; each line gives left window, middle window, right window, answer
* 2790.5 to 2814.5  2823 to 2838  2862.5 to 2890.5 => 0.06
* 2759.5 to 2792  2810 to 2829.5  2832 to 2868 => 0.03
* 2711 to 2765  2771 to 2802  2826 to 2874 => -0.06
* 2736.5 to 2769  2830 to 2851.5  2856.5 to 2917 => 0.07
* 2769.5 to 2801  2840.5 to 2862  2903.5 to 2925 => 0.11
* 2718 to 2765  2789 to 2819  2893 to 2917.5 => 0.02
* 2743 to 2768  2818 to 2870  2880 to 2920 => 0.06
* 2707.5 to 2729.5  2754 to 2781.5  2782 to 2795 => 0.05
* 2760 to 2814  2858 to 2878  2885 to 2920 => 0.03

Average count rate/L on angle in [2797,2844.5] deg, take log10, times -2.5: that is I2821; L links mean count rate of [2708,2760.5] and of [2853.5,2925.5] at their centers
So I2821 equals 0.05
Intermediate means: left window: 6.76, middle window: 7.24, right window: 8.28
